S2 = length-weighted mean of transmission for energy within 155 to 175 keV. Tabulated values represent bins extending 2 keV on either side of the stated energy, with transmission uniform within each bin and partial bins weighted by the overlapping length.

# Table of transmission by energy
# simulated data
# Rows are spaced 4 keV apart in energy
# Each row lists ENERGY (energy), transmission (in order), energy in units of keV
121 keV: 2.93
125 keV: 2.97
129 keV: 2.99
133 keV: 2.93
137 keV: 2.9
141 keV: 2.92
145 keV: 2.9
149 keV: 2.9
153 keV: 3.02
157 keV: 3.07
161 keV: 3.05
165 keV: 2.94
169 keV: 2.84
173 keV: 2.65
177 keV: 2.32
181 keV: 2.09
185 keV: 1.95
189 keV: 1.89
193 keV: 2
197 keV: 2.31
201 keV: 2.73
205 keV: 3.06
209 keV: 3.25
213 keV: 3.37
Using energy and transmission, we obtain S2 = 2.91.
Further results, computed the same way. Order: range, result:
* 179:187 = 2.02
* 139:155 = 2.93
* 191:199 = 2.16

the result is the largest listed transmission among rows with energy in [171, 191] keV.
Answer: 2.65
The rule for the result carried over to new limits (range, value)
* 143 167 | 3.07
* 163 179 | 2.94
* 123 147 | 2.99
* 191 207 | 3.06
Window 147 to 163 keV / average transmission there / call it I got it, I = 3.01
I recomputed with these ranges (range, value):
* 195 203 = 2.52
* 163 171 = 2.89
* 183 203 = 2.18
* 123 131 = 2.98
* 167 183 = 2.48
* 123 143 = 2.94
